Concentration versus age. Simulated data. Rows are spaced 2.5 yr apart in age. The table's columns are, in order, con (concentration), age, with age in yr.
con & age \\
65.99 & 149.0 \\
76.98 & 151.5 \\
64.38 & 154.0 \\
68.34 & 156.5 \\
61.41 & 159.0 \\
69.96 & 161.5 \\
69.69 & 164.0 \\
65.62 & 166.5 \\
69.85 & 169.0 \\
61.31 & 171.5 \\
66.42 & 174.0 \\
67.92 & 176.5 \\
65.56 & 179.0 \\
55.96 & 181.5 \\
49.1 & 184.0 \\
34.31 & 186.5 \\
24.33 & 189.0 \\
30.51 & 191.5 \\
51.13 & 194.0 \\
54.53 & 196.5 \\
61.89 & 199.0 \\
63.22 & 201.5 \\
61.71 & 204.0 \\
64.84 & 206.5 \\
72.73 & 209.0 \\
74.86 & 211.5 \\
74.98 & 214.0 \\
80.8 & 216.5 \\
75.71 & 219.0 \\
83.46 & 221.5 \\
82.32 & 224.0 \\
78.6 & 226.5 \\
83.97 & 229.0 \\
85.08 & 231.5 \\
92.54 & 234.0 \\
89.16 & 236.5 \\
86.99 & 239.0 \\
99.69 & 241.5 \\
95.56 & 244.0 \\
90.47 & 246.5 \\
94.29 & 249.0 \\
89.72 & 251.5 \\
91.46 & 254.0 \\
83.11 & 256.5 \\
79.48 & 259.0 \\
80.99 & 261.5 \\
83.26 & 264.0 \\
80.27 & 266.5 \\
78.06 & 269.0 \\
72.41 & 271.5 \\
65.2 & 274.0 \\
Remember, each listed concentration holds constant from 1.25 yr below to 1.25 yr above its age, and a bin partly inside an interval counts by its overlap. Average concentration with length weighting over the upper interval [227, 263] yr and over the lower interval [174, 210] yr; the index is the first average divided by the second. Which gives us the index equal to 1.63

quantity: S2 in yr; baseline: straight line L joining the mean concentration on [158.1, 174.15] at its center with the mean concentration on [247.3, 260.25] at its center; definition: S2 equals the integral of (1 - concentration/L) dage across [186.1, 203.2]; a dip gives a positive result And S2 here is 6.3 yr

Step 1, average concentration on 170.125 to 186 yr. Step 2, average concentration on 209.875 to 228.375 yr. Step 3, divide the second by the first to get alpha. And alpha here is 1.3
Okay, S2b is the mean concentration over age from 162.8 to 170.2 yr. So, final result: 68.4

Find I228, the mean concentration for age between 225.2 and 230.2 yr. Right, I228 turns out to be 81.3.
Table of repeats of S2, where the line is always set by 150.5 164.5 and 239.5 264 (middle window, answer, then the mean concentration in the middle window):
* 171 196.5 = 8.0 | 50.5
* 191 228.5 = 5.4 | 68.5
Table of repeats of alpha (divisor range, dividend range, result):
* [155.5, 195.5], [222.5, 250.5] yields 1.56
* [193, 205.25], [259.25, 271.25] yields 1.36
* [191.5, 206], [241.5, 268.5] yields 1.55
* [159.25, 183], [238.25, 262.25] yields 1.37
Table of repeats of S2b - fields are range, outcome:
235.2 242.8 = 92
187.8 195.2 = 35.3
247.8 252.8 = 92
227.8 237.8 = 87.7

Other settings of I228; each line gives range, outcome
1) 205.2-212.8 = 70.8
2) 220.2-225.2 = 82.8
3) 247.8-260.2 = 87.6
